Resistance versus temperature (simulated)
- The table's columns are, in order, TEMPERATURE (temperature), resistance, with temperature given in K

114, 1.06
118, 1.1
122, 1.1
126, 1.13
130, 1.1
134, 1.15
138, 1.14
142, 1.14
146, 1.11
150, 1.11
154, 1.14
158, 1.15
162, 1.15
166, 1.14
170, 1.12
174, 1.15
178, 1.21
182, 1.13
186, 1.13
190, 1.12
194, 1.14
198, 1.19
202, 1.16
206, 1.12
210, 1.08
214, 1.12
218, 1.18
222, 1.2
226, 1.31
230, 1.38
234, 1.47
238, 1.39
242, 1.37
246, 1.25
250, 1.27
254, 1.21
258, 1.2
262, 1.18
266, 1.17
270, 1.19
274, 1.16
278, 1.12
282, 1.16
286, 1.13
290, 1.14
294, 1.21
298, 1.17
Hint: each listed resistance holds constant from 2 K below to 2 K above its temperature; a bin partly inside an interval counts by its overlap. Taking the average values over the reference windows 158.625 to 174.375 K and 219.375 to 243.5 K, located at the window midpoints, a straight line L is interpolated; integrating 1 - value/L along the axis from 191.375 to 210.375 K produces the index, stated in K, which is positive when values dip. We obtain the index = 1.6 K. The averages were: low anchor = 1.14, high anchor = 1.35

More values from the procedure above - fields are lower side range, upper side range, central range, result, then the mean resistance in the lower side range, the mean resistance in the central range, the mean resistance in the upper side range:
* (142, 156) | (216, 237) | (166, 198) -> 1.5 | 1.12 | 1.15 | 1.31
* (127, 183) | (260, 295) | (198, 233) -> -1.6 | 1.14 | 1.2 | 1.16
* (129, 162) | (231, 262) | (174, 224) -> 3.0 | 1.13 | 1.15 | 1.3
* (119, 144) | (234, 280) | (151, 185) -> 0.3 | 1.13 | 1.15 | 1.24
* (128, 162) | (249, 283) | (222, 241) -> -3.2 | 1.13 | 1.37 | 1.18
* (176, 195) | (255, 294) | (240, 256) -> -1.6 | 1.15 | 1.27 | 1.16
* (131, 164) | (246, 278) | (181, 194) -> 0.3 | 1.14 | 1.13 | 1.2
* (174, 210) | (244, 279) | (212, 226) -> -0.3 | 1.15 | 1.19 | 1.2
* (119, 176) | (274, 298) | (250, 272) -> -0.9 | 1.13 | 1.2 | 1.15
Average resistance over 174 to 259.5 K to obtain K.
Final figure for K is 1.22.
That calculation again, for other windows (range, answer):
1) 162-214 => 1.14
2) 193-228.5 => 1.17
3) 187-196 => 1.13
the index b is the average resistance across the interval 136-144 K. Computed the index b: 1.14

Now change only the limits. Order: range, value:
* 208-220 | 1.13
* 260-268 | 1.17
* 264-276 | 1.17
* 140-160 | 1.13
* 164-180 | 1.16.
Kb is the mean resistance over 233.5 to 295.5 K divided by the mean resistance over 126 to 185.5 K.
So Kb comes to 1.07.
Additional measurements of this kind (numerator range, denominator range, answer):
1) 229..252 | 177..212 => 1.19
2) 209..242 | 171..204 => 1.11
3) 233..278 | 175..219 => 1.09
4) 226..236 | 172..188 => 1.21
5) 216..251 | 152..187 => 1.15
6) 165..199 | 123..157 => 1.02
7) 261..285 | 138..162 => 1.03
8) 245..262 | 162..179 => 1.06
